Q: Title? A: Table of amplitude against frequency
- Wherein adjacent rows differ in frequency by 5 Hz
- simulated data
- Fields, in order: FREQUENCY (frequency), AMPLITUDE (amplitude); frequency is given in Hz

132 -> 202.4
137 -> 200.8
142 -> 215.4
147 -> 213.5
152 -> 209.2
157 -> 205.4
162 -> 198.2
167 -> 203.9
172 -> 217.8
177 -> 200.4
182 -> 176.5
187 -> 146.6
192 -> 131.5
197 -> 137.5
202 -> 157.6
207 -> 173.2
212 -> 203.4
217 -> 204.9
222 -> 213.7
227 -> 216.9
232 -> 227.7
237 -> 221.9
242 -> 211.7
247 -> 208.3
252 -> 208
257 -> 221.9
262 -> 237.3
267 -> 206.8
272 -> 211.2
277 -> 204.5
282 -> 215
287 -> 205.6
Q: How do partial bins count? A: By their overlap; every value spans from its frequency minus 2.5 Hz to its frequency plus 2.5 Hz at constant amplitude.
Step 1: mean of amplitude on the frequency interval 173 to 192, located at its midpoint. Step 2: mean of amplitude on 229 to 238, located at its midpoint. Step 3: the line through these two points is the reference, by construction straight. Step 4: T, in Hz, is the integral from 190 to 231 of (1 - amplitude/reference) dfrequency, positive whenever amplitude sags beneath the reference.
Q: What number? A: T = 4.13 Hz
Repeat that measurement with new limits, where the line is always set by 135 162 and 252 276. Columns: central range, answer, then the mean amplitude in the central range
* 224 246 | -0.4 Hz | 219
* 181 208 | 7.7 Hz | 151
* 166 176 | 0.0 Hz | 210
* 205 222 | 1.3 Hz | 197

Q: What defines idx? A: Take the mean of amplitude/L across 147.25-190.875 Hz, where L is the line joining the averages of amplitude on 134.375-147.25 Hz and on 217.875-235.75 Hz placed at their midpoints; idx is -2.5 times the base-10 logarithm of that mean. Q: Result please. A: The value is 0.10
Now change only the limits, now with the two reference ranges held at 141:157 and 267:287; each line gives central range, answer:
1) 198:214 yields 0.209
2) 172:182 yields 0.064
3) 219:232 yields -0.037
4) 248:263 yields -0.050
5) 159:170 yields 0.048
